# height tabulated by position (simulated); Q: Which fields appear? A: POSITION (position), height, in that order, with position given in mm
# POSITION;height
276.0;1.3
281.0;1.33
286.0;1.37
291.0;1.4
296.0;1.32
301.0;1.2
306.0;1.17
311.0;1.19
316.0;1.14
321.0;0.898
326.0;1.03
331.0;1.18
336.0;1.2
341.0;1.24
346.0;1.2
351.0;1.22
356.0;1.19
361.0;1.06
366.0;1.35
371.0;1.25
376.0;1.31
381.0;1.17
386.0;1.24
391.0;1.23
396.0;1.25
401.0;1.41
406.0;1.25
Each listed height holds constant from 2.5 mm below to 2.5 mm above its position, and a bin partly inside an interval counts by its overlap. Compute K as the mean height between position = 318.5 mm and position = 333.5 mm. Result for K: 1.04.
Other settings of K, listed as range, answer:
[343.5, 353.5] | 1.21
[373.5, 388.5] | 1.24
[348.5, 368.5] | 1.21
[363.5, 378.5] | 1.3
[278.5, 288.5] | 1.35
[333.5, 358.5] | 1.21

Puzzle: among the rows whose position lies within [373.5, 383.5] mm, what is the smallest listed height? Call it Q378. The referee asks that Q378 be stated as 1.17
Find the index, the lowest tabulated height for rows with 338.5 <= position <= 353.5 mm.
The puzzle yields 1.2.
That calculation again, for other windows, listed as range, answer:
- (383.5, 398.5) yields 1.23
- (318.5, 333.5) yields 0.898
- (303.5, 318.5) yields 1.14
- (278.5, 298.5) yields 1.32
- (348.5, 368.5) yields 1.06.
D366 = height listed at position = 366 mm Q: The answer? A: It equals 1.35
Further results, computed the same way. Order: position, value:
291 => 1.4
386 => 1.24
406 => 1.25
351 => 1.22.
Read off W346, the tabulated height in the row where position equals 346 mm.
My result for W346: 1.2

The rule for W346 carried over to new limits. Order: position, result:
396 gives 1.25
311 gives 1.19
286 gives 1.37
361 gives 1.06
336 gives 1.2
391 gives 1.23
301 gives 1.2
